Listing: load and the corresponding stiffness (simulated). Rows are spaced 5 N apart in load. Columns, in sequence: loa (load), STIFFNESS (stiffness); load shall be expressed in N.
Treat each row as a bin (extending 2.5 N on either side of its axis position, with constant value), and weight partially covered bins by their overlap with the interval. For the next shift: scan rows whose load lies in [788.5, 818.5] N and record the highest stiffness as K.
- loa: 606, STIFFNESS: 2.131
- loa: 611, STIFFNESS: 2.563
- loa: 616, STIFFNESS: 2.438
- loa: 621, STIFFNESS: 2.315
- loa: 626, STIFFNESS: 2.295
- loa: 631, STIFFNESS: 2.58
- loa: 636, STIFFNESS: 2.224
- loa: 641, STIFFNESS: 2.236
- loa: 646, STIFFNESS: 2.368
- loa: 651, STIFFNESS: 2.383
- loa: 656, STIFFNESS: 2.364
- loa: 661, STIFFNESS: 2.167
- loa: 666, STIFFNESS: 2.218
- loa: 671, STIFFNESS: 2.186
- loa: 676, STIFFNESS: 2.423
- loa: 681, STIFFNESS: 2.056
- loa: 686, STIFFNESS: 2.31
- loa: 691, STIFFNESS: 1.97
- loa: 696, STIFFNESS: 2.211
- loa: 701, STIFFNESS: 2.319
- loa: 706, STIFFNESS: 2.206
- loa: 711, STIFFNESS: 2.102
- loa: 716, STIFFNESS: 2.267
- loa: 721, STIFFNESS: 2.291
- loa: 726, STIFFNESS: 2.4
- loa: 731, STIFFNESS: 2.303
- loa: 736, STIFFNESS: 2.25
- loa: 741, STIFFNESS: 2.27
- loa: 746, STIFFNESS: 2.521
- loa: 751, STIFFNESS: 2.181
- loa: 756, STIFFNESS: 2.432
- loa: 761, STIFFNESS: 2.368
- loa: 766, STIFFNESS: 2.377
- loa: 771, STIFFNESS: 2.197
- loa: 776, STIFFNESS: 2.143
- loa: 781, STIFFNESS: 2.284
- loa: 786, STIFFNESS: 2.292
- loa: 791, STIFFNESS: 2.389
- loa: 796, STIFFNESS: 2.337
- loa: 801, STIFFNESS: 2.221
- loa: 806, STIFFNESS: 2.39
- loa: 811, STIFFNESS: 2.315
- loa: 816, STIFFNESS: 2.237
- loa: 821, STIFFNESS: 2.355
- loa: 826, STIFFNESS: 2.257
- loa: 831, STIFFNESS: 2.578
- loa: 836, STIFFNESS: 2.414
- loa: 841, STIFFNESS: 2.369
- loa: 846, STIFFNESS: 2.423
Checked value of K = 2.39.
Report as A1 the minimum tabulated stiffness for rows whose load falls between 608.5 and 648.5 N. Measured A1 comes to 2.224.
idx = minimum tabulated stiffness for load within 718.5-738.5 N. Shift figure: 2.25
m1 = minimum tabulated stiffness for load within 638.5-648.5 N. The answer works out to 2.236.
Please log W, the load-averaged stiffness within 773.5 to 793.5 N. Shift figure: 2.28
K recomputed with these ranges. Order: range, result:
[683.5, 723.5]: 2.319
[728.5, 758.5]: 2.521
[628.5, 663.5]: 2.58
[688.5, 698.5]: 2.211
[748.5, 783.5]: 2.432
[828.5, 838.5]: 2.578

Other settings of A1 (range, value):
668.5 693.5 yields 1.97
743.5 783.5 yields 2.143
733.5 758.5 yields 2.181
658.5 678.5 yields 2.167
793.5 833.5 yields 2.221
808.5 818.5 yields 2.237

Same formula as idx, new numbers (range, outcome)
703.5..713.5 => 2.102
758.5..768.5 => 2.368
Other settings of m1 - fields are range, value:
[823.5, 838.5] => 2.257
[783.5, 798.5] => 2.292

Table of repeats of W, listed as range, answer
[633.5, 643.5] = 2.23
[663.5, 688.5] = 2.24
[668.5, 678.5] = 2.3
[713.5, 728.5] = 2.32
